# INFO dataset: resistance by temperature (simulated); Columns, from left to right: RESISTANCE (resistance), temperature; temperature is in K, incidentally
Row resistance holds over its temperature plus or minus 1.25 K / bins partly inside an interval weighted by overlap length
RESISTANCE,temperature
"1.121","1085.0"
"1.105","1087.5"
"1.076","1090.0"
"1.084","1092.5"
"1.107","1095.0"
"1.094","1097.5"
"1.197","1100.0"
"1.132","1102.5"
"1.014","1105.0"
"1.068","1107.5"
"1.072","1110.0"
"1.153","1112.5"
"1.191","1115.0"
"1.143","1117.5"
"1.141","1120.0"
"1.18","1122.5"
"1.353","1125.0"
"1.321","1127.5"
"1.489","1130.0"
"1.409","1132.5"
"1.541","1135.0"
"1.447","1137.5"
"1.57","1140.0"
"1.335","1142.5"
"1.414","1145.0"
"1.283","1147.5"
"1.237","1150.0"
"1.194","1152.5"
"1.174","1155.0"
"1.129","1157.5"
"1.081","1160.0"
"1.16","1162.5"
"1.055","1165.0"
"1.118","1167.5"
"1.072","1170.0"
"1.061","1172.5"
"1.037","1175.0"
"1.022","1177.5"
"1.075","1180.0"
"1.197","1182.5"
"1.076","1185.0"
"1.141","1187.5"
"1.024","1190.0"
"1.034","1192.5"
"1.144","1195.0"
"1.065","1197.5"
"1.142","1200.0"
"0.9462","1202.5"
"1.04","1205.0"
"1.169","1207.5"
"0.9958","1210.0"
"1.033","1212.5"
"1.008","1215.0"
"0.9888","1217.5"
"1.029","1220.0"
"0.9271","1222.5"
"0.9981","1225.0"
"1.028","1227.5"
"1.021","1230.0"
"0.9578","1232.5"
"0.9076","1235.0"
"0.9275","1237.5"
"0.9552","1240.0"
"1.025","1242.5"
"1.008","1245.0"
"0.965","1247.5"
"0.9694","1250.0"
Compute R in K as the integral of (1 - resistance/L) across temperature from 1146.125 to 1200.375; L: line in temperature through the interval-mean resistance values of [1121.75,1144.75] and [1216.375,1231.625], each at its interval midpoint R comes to 4.9 K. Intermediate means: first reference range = 1.41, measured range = 1.11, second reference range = 0.998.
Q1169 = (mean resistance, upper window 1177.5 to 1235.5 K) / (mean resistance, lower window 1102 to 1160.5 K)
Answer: 0.83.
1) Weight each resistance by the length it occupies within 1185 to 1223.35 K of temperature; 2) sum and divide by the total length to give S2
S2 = 1.05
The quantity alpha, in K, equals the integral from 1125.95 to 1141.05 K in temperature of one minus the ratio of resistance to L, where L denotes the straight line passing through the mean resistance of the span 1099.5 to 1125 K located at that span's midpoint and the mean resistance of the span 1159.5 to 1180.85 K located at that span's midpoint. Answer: -4.7 K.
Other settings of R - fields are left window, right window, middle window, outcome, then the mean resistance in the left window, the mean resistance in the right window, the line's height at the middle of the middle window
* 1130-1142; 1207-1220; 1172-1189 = 1.86 K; 1.48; 1.03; 1.22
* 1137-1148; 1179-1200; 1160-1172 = 1.53 K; 1.42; 1.1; 1.26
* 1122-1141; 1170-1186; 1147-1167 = 1.22 K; 1.42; 1.08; 1.23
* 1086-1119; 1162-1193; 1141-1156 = -2.56 K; 1.11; 1.08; 1.09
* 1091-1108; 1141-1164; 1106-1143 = -4.14 K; 1.1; 1.22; 1.16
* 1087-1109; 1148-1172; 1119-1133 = -2.48 K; 1.1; 1.14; 1.12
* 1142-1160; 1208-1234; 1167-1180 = 1.14 K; 1.24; 1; 1.16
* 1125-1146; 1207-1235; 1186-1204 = 1.04 K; 1.44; 1.01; 1.14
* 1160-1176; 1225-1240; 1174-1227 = -1.29 K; 1.08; 0.97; 1.03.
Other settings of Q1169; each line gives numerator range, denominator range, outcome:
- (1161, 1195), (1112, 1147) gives 0.81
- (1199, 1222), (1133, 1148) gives 0.72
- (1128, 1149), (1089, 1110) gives 1.31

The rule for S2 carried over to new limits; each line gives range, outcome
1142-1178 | 1.16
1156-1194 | 1.09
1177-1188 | 1.11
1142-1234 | 1.09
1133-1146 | 1.46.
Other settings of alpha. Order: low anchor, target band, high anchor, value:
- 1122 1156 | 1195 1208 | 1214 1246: 0.31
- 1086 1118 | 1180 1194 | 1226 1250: -0.91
